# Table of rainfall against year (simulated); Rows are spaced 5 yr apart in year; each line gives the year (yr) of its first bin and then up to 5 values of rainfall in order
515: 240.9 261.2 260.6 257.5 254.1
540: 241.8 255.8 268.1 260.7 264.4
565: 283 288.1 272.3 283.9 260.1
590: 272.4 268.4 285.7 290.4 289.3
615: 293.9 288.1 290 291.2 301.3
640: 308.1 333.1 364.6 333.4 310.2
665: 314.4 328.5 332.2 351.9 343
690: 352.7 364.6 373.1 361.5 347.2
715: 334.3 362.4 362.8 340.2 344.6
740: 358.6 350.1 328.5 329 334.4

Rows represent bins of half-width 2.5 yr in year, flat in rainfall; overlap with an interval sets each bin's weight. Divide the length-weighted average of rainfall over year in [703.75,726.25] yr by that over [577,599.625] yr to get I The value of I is 1.3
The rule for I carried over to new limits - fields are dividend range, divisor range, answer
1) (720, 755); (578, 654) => 1.17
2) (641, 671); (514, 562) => 1.28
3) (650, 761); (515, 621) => 1.27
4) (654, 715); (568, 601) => 1.24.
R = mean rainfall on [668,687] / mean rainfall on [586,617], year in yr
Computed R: 1.20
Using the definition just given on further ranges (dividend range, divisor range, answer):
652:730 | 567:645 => 1.20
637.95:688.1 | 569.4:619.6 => 1.19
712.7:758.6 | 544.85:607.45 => 1.26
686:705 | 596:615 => 1.26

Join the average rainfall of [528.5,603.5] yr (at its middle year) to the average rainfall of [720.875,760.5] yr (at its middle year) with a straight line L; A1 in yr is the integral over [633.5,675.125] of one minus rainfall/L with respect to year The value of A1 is -2.5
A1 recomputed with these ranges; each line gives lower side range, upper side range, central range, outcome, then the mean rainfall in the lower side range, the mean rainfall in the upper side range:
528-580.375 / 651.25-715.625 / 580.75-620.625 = 1.72 yr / 266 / 343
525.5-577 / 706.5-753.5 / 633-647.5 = -0.42 yr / 264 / 348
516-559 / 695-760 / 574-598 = 0.76 yr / 257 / 349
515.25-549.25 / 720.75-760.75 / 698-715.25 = -1.36 yr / 255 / 345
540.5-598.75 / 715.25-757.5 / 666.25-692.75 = -1.68 yr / 270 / 346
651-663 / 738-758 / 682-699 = -1.18 yr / 327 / 341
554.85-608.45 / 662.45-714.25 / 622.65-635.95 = 0.62 yr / 276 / 346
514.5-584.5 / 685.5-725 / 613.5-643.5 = 1.37 yr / 264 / 356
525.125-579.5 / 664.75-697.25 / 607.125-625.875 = 0.83 yr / 265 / 343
